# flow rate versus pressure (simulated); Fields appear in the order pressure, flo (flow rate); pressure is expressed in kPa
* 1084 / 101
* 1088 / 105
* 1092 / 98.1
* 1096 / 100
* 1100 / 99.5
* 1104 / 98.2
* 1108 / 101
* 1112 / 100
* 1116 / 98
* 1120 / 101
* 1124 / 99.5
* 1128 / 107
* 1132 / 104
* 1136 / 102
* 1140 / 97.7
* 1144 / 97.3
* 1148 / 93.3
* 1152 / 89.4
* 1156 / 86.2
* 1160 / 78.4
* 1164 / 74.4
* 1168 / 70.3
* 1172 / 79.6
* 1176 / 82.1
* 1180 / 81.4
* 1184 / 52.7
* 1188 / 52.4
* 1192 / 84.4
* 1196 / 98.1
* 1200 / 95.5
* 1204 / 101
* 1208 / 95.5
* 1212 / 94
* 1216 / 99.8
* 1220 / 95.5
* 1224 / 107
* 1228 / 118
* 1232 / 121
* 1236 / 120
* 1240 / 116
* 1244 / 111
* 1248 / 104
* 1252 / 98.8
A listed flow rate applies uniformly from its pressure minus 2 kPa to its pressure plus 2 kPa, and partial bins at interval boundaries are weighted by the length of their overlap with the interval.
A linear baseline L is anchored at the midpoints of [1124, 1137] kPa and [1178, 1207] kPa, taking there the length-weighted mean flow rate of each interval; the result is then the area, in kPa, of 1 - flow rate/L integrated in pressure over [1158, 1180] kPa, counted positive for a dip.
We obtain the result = 3.02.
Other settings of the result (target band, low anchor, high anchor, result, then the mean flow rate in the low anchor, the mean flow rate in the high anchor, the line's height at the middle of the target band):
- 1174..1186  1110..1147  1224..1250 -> 3.9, 101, 114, 107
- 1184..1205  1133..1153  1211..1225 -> 3.4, 96.7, 98.9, 98.2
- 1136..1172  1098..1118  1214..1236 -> 5.8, 99.3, 109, 103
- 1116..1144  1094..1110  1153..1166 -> -3.4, 99.7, 80.4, 90.3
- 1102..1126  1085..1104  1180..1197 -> -1.3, 100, 71.5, 94.4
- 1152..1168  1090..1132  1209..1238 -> 3.7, 100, 107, 103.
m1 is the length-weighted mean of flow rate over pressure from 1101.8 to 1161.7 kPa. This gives 97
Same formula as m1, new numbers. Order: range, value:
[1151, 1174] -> 79.3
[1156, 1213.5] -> 81.5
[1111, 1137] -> 102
